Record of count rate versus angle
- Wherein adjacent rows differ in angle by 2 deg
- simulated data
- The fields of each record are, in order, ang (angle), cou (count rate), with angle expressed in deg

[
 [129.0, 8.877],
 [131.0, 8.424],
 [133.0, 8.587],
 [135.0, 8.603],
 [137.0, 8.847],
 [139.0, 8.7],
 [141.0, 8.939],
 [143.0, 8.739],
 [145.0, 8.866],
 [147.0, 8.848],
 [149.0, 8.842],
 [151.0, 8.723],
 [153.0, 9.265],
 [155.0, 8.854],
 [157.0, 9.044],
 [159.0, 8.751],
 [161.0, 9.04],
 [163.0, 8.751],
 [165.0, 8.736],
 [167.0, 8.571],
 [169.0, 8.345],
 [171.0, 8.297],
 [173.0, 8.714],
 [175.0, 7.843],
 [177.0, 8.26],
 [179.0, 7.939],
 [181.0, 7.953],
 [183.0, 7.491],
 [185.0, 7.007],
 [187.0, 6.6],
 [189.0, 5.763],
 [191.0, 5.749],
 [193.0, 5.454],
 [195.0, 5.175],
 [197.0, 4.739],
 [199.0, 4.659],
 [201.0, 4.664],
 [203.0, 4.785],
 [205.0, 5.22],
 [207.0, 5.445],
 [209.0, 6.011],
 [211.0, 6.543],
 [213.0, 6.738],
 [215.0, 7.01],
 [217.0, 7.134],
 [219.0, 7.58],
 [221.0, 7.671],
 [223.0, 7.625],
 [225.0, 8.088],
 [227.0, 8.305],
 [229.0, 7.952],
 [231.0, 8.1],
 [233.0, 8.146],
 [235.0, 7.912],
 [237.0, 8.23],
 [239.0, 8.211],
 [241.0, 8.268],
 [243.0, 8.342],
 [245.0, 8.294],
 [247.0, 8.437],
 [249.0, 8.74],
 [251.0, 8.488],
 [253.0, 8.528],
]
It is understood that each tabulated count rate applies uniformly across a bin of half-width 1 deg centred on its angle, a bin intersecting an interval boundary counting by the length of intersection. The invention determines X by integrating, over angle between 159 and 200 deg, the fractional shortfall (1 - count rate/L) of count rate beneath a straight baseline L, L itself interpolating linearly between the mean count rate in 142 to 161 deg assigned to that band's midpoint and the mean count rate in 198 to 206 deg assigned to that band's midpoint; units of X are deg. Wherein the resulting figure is -3.7 deg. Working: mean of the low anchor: 8.89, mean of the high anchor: 4.83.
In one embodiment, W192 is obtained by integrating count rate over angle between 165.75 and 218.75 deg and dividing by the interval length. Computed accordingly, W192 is 6.64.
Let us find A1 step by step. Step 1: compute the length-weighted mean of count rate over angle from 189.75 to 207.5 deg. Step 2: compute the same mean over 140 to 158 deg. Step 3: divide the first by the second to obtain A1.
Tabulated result 0.57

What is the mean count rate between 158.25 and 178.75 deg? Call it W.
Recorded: 8.51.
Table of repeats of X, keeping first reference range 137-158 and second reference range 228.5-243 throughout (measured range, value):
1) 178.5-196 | 4.1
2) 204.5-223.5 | 3.7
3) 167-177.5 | 0.4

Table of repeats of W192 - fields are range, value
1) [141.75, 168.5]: 8.84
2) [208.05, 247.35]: 7.72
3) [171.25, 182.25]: 8.14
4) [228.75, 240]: 8.1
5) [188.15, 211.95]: 5.35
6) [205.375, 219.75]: 6.56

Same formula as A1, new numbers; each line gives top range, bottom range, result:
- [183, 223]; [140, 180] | 0.70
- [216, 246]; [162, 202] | 1.14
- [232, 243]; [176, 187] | 1.07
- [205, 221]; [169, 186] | 0.83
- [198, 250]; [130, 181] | 0.84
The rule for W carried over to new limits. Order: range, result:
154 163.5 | 8.9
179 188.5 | 7.25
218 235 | 7.93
